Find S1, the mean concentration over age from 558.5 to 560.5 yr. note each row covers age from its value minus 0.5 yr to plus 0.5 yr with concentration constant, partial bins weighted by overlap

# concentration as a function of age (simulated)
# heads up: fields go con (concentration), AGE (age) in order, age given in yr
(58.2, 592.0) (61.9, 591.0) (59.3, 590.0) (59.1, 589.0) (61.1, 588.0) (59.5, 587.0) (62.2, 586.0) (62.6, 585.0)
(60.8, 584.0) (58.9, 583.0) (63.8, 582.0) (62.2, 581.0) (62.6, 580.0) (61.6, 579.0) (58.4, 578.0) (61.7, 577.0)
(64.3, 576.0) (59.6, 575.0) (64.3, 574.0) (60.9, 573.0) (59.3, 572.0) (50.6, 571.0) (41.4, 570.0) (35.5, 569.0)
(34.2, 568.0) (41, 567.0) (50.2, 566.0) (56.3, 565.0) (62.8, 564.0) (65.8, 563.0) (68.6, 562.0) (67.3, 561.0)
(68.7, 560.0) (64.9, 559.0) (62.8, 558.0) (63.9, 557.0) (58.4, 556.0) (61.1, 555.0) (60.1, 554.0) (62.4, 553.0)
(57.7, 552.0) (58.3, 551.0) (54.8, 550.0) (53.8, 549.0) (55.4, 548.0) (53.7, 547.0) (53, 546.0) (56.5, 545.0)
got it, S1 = 66.8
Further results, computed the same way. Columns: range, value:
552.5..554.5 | 61.2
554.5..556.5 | 59.8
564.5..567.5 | 49.2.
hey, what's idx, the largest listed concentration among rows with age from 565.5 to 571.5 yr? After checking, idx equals 50.6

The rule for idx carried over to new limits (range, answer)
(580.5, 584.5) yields 63.8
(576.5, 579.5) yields 61.7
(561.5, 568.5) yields 68.6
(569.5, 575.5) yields 64.3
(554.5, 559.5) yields 64.9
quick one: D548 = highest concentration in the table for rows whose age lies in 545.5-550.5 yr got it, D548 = 55.4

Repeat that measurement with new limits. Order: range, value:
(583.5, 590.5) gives 62.6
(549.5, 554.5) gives 62.4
